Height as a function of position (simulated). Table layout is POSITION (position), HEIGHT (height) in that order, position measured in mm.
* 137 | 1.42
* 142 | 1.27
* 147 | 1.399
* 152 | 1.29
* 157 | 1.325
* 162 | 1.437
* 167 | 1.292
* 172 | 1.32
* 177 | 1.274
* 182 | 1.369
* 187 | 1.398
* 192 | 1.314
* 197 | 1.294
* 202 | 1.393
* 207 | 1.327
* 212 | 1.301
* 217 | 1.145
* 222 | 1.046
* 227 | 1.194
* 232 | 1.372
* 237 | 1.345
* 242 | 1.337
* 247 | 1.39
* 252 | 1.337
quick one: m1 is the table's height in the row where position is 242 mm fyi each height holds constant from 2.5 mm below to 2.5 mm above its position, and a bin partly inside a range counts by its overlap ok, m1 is 1.337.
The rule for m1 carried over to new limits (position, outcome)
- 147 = 1.399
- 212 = 1.301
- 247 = 1.39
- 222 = 1.046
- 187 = 1.398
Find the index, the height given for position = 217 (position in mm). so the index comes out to 1.145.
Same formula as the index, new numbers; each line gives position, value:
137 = 1.42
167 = 1.292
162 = 1.437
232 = 1.372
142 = 1.27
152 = 1.29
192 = 1.314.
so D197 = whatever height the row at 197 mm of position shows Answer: 1.294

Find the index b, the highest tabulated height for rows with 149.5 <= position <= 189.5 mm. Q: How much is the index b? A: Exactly 1.437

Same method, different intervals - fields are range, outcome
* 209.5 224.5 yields 1.301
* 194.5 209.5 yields 1.393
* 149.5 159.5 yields 1.325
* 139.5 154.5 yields 1.399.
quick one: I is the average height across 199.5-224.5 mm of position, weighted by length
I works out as 1.24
